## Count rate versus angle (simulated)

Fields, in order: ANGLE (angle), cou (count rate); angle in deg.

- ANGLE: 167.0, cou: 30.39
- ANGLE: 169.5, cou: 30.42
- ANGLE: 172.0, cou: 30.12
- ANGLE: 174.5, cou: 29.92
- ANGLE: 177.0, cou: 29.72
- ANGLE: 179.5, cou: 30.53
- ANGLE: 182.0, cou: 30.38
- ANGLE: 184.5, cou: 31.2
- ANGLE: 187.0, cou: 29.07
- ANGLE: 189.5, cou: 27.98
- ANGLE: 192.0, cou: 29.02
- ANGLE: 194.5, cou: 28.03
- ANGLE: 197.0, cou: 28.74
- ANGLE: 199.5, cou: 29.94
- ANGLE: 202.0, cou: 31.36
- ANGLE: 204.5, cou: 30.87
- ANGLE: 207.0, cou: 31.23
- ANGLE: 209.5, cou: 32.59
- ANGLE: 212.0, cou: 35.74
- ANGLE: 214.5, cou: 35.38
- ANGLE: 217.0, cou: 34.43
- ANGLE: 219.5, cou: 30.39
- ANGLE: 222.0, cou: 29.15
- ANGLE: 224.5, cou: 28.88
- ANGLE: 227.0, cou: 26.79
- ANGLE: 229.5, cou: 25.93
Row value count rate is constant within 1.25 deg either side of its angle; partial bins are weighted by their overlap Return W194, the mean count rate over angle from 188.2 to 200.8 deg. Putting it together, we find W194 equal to 28.8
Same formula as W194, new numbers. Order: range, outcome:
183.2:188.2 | 30.1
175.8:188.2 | 30.2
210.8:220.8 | 34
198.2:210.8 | 31.2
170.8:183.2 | 30.1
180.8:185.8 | 30.8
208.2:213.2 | 34.1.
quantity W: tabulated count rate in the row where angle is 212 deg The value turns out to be 35.74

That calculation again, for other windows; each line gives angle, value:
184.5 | 31.2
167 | 30.39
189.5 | 27.98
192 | 29.02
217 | 34.43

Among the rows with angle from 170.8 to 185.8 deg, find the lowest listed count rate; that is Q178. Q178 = 29.72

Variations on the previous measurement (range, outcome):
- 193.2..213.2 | 28.03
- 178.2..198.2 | 27.98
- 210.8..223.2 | 29.15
